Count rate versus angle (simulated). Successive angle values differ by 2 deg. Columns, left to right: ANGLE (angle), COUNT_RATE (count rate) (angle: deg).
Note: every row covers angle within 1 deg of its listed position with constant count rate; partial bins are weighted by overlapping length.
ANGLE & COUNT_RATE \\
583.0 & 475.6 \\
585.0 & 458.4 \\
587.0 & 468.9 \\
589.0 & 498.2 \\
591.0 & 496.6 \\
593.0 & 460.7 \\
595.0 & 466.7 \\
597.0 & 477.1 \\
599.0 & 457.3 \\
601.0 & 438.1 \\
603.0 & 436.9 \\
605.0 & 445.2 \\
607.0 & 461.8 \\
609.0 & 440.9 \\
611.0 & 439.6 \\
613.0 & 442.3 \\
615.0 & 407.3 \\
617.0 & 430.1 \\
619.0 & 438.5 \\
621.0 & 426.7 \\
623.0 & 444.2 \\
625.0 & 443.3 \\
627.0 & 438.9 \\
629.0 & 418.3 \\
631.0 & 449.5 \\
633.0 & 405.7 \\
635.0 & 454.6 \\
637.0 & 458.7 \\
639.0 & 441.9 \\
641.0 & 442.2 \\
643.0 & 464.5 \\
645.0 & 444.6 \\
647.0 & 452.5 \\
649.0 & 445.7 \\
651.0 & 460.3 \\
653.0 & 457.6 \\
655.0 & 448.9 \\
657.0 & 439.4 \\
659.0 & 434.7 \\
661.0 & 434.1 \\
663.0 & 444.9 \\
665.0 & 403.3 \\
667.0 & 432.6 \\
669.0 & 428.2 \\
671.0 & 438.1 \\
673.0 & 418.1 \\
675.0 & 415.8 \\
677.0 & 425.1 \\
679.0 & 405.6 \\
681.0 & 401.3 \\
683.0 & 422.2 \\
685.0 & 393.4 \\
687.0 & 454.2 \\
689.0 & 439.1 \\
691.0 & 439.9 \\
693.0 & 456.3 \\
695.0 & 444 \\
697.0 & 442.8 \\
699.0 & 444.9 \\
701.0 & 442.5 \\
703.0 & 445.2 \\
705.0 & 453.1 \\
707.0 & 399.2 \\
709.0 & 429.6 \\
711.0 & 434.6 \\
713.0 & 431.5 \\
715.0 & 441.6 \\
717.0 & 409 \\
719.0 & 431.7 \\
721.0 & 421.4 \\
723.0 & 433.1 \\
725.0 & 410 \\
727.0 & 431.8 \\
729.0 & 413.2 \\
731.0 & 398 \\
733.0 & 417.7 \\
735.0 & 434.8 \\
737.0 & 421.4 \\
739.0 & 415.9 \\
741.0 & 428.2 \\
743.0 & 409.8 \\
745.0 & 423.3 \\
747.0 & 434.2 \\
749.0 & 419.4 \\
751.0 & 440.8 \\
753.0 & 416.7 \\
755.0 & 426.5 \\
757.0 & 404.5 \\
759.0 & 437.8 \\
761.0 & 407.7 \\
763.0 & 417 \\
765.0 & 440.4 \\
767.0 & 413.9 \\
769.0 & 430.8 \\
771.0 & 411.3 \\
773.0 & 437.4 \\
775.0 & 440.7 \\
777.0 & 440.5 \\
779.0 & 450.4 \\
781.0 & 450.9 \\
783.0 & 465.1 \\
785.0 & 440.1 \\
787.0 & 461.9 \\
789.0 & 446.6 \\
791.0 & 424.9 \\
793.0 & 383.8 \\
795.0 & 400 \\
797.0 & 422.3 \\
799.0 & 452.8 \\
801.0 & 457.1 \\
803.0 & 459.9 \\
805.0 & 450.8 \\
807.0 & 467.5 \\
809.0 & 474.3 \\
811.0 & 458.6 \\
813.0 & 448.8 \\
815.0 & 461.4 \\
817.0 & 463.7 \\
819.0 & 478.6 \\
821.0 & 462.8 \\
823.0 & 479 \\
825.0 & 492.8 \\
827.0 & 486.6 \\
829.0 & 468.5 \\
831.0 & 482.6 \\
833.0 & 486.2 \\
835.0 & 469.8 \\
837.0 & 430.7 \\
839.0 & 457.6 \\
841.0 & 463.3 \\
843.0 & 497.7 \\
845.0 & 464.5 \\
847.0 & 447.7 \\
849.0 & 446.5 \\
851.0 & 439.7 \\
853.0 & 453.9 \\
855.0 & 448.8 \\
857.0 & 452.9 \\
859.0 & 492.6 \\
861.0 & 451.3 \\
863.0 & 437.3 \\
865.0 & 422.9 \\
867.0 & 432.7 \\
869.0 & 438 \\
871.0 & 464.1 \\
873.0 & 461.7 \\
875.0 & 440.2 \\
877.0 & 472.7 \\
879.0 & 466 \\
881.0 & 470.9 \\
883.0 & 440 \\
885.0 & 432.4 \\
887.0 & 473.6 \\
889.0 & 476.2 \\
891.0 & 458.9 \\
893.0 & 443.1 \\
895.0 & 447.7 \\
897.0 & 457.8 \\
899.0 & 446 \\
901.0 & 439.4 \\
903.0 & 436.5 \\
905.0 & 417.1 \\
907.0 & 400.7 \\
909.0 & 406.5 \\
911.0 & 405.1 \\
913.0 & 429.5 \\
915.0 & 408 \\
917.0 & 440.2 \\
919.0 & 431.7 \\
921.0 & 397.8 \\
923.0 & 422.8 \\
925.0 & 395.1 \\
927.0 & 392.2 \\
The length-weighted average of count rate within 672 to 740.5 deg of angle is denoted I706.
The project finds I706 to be 427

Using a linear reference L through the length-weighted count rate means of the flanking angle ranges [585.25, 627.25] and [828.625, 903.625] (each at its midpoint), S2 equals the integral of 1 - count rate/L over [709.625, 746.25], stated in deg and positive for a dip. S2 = 2.45 deg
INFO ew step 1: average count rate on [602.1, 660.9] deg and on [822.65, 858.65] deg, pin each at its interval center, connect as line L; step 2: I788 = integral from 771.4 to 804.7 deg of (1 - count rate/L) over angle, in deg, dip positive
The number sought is 1.4 deg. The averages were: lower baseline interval 442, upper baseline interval 465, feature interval 439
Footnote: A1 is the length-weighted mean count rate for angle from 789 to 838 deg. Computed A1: 457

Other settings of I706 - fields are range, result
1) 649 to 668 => 440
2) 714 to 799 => 427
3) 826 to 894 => 458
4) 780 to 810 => 444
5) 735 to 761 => 423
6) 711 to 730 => 425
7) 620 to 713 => 436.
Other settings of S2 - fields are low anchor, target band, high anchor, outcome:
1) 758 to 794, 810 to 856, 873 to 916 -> -2.9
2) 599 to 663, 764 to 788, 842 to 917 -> 0.2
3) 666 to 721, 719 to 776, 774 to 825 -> 2.3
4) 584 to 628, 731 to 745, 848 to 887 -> 1.0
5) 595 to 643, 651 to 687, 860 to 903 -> 1.3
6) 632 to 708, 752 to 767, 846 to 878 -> 0.7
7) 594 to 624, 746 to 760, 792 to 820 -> 0.7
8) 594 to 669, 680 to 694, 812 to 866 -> 0.6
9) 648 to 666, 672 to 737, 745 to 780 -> 1.1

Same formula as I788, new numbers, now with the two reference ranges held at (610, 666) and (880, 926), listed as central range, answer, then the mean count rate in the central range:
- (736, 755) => 0.6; 423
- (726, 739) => 0.5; 419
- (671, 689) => 0.8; 419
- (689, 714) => 0.0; 439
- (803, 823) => -1.3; 464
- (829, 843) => -1.0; 468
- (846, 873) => -0.9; 449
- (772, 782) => -0.2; 444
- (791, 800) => 0.4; 416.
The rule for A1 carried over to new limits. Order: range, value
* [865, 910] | 446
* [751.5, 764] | 419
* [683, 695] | 436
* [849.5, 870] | 447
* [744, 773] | 424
